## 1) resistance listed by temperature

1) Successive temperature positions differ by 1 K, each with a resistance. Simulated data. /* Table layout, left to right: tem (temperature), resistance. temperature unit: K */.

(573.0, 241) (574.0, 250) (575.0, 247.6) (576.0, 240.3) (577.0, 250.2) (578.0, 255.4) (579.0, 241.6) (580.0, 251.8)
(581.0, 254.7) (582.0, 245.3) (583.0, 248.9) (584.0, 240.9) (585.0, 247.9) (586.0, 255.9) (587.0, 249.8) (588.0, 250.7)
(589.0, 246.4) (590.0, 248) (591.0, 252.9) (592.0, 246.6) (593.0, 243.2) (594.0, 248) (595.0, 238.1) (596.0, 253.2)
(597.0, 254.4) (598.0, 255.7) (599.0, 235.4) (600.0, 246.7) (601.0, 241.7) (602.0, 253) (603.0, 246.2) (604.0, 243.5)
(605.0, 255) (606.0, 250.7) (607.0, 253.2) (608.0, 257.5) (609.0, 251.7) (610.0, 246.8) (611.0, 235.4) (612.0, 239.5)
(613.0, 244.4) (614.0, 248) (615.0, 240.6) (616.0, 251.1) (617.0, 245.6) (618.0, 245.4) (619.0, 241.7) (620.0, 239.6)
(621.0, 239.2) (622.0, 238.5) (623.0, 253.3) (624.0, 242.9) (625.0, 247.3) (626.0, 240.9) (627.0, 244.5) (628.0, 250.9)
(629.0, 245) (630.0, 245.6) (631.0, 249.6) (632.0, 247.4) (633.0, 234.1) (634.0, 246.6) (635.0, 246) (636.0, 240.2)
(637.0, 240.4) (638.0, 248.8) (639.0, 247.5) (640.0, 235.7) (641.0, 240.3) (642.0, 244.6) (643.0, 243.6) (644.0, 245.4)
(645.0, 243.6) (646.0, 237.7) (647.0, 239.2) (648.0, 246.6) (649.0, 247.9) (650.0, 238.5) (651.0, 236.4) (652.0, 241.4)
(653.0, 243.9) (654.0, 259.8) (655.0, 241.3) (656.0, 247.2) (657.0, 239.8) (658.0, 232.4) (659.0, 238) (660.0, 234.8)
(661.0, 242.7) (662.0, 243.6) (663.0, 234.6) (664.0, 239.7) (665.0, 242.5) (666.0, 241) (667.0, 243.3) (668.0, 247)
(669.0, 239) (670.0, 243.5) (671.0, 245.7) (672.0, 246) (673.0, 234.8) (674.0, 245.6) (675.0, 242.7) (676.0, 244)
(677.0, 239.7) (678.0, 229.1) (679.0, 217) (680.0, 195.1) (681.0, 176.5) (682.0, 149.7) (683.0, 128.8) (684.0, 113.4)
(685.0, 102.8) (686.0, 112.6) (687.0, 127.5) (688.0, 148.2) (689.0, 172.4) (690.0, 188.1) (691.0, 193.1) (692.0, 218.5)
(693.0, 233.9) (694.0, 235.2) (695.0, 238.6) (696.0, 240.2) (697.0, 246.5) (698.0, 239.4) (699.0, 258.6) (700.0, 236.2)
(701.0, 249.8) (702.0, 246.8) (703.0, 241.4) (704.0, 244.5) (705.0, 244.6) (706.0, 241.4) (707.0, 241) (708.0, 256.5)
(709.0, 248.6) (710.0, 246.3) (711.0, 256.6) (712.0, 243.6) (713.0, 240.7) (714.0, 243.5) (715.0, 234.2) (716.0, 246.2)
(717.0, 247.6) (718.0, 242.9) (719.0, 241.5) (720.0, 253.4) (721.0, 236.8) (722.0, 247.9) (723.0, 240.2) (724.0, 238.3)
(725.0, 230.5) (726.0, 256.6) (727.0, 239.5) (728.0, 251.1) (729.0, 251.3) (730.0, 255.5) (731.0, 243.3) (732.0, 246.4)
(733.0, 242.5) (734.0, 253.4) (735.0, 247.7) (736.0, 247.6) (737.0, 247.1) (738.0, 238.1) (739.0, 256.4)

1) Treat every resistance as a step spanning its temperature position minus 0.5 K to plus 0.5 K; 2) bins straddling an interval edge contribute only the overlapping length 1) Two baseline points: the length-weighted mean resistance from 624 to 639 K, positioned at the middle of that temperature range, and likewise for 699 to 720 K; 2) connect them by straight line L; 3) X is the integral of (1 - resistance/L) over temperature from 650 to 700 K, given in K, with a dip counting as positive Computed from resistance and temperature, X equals 5.4 K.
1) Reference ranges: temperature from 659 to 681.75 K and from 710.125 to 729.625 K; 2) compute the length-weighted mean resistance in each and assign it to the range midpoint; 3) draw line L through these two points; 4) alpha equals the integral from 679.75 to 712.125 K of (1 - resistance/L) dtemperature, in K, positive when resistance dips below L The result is 4.1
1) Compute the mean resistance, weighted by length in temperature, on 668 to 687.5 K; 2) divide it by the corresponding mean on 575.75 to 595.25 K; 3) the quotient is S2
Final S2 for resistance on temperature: 0.8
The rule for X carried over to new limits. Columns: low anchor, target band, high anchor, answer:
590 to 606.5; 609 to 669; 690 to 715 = 0.4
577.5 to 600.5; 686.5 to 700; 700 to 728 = 1.8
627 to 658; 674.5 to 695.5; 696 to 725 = 5.0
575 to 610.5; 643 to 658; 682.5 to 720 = -0.7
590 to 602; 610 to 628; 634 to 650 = 0.1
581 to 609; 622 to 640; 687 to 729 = 0.0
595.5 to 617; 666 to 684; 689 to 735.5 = 1.8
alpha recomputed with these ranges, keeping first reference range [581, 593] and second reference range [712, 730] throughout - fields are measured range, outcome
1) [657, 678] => 0.4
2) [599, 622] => 0.2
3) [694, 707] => 0.1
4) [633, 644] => 0.2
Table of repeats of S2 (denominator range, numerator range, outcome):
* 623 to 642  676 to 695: 0.74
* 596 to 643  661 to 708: 0.89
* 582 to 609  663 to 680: 0.96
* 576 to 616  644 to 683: 0.95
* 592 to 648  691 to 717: 0.99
